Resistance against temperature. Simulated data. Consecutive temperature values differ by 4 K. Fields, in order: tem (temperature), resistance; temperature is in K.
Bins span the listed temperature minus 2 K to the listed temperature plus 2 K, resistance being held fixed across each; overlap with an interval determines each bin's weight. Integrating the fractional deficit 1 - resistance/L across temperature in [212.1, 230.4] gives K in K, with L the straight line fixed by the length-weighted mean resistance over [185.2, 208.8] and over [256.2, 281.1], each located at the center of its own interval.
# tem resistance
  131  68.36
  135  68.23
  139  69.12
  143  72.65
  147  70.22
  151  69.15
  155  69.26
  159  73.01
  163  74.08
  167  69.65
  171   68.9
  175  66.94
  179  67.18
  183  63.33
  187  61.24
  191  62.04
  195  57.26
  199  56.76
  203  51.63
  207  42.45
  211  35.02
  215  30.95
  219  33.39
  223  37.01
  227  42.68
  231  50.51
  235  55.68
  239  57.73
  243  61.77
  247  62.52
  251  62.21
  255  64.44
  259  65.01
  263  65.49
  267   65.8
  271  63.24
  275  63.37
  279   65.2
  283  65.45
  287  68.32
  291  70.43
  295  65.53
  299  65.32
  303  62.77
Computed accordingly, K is 6.7 K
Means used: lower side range 55.3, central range 37.1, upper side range 64.7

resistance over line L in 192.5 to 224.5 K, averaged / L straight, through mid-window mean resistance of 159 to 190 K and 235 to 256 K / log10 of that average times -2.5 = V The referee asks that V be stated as 0.43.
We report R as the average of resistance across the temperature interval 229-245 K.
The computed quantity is 56.4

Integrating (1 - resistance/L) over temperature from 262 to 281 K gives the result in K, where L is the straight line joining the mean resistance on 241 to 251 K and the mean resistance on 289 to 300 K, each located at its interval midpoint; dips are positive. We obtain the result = 0.1 K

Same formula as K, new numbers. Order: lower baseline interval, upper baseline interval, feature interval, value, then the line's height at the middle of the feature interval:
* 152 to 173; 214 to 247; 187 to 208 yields 1.4 K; 58.9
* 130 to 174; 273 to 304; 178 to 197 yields 2.0 K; 69.1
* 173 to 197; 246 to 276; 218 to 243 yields 6.2 K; 63.6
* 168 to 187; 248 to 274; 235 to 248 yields 1.0 K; 64.7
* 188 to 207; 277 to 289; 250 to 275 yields -0.2 K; 63.8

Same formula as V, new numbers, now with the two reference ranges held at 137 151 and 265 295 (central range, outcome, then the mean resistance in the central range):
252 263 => 0.03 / 64.6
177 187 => 0.08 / 64.5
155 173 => -0.02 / 71.2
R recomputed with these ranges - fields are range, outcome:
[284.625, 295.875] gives 68.3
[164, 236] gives 53.2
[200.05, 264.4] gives 51.1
